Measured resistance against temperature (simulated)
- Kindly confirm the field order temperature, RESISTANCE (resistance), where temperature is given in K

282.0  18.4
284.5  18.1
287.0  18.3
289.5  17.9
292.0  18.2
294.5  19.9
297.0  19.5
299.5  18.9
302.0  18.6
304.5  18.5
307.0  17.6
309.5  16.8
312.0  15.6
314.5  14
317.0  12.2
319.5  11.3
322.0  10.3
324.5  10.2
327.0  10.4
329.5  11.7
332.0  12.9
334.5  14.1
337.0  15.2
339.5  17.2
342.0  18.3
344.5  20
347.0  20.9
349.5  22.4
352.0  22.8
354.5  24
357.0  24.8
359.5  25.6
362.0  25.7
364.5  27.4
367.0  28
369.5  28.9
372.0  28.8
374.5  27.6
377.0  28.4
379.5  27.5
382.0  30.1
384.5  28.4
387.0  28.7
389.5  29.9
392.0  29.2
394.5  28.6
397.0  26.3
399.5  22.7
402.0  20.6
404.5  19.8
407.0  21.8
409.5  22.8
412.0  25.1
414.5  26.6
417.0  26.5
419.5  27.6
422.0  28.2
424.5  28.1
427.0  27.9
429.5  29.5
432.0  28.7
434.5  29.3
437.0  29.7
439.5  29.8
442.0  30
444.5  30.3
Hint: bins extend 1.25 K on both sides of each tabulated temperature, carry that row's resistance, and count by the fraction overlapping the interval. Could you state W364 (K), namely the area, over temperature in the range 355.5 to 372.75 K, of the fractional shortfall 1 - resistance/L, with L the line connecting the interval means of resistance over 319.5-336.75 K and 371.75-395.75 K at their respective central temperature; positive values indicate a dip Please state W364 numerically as -3.2 K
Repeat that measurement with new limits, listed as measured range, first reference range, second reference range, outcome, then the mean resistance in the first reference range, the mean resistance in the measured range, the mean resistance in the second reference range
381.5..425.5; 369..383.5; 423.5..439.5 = 4.05 K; 28.5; 26.1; 29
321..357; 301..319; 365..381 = 8.53 K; 15.9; 16.8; 28.2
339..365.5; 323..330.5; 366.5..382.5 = -3.44 K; 10.7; 22.8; 28.4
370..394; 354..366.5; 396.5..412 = -4.67 K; 25.7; 28.7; 22.4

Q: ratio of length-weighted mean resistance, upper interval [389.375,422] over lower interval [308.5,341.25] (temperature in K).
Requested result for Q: 1.9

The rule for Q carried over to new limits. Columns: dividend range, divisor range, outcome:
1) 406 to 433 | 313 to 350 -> 1.83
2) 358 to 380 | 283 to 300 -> 1.47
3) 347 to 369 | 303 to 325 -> 1.75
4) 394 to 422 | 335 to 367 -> 1.11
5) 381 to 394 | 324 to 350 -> 1.86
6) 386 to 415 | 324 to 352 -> 1.55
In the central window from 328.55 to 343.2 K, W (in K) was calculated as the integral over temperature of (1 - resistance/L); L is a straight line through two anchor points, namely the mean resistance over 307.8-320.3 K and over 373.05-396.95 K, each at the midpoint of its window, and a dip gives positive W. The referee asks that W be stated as 2.9 K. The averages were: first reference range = 14.2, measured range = 15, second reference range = 28.6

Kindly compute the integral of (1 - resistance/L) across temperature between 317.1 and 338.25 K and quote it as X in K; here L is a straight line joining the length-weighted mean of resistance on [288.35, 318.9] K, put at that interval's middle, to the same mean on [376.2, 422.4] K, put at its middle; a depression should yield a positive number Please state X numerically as 8.1 K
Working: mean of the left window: 17.2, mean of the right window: 26.2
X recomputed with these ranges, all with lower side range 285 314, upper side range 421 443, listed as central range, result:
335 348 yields 2.13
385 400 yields -1.24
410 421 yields 0.56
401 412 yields 2.14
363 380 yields -2.88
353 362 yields -0.79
